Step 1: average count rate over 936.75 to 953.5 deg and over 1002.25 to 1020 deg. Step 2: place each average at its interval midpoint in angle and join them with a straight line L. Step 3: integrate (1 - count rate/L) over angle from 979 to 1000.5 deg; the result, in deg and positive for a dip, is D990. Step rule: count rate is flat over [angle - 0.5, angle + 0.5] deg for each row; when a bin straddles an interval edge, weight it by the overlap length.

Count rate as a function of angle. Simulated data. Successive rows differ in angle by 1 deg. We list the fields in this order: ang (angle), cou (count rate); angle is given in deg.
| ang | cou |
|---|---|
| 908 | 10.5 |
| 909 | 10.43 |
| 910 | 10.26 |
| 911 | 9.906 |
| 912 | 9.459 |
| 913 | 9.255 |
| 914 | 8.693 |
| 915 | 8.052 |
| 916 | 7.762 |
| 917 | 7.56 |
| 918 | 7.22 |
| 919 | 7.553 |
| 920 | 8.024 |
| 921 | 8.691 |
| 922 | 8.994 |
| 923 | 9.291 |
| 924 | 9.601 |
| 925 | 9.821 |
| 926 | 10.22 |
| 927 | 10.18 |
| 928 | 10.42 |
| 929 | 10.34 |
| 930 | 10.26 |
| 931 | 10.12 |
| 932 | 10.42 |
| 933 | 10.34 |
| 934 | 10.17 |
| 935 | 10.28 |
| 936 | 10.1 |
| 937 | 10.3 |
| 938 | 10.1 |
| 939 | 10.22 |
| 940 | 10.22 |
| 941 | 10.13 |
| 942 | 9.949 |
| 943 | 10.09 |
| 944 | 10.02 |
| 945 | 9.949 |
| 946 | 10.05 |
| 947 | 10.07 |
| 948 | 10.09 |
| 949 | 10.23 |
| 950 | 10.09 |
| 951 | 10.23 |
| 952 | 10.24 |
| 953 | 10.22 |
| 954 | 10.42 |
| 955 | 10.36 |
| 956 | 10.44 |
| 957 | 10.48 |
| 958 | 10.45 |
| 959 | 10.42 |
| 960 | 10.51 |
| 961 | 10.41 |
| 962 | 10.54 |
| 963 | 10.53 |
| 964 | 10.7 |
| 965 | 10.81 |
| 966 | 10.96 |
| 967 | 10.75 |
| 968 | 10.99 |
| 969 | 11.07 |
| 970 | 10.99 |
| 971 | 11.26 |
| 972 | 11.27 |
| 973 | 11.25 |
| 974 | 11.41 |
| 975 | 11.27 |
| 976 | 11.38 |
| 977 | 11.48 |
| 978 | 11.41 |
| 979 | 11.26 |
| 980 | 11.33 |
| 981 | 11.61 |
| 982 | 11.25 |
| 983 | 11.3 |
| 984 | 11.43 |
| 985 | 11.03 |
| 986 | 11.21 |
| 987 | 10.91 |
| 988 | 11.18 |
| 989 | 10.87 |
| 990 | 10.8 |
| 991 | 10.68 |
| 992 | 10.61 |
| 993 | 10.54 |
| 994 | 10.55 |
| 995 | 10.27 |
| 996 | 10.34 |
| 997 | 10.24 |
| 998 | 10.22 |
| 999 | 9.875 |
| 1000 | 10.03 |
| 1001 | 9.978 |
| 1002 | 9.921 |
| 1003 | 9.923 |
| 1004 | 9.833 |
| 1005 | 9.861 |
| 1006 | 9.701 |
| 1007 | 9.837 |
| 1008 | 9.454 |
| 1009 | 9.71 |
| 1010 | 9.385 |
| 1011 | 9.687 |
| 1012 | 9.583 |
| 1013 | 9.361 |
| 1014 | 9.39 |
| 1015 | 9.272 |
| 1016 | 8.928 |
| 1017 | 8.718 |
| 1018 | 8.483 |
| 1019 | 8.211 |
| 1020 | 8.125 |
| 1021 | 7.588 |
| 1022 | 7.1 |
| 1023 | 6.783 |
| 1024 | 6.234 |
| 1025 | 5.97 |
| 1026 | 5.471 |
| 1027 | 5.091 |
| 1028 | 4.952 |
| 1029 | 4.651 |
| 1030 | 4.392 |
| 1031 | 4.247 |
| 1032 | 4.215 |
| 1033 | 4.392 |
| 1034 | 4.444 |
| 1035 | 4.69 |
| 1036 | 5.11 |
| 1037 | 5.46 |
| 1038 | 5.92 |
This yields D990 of -2.7 deg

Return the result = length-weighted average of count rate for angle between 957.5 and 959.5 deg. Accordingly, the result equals 10.4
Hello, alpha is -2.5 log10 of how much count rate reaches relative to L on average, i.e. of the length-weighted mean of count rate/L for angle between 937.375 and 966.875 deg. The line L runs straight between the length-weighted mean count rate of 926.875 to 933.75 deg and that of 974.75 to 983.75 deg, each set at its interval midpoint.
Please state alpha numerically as 0.05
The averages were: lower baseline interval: 10.3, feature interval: 10.3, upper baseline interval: 11.4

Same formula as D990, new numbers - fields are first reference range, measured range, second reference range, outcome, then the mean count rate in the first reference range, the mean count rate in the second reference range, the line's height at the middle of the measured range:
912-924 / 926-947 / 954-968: -2.0 deg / 8.39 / 10.6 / 9.33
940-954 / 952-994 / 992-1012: -3.6 deg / 10.1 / 9.97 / 10.1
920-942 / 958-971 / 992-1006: -0.9 deg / 9.96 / 10.1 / 10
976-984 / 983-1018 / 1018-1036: -5.0 deg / 11.4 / 5.74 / 8.92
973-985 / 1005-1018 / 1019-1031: -3.1 deg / 11.4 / 6.05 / 7.61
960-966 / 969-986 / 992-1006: -1.4 deg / 10.6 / 10.1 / 10.4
